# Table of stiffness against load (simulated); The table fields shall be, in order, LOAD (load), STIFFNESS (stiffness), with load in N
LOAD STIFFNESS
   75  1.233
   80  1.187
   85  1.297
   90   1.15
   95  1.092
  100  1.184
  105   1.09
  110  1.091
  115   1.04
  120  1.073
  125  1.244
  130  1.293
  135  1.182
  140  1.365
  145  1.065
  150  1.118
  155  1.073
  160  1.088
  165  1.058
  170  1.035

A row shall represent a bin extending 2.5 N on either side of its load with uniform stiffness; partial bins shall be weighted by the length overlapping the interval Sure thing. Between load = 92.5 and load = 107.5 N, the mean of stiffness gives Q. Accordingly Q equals 1.12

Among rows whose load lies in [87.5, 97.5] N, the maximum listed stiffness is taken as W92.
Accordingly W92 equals 1.15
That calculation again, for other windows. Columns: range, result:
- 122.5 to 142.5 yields 1.365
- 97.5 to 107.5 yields 1.184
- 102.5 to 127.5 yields 1.244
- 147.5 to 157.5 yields 1.118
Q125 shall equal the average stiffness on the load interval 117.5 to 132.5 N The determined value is 1.2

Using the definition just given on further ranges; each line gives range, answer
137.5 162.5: 1.14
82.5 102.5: 1.18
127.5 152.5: 1.2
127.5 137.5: 1.24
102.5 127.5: 1.11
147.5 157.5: 1.1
